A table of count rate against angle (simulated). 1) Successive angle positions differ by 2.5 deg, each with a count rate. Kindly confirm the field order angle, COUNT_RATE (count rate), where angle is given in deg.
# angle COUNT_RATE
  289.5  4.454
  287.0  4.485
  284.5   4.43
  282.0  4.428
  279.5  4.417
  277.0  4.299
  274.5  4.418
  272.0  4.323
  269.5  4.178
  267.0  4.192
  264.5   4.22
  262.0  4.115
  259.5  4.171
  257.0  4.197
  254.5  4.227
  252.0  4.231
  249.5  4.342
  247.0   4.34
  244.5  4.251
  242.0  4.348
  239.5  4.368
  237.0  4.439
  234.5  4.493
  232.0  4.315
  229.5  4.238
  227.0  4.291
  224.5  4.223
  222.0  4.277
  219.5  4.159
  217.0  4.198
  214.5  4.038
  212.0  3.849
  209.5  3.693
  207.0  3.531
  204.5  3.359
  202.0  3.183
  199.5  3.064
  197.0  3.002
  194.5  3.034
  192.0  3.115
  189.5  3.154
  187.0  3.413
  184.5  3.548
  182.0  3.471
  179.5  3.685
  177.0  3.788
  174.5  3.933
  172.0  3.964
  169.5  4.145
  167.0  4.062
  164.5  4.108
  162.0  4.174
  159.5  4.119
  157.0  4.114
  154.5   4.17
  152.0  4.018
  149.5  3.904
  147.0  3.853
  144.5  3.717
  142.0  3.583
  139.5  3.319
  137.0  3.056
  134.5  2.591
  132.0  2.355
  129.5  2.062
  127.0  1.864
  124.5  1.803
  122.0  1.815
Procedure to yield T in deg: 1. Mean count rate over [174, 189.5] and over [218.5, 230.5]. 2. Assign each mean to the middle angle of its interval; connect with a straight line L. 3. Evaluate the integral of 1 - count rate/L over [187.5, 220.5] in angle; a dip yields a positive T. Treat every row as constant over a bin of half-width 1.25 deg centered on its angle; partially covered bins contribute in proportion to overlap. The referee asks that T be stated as 3.8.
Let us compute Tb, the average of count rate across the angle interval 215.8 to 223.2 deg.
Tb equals 4.21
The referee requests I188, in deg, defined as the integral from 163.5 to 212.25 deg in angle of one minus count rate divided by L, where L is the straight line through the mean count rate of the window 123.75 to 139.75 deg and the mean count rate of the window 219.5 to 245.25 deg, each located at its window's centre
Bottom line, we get -1.7 deg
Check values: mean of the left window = 2.4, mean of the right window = 4.32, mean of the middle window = 3.55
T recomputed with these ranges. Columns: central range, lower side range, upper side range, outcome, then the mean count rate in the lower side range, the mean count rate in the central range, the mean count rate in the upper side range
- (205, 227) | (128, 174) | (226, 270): 0.4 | 3.62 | 3.99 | 4.28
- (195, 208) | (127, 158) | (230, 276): 2.1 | 3.33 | 3.21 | 4.29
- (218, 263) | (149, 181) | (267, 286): -0.4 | 4.01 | 4.28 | 4.35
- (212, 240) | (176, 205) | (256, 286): -3.8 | 3.31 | 4.25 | 4.28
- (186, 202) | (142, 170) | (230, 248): 4.0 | 4.01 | 3.13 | 4.36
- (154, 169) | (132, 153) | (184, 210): -3.3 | 3.43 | 4.12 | 3.26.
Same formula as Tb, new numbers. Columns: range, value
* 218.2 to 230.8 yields 4.24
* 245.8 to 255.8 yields 4.28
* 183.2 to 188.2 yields 3.48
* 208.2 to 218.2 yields 3.94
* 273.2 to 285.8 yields 4.4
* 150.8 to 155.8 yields 4.09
